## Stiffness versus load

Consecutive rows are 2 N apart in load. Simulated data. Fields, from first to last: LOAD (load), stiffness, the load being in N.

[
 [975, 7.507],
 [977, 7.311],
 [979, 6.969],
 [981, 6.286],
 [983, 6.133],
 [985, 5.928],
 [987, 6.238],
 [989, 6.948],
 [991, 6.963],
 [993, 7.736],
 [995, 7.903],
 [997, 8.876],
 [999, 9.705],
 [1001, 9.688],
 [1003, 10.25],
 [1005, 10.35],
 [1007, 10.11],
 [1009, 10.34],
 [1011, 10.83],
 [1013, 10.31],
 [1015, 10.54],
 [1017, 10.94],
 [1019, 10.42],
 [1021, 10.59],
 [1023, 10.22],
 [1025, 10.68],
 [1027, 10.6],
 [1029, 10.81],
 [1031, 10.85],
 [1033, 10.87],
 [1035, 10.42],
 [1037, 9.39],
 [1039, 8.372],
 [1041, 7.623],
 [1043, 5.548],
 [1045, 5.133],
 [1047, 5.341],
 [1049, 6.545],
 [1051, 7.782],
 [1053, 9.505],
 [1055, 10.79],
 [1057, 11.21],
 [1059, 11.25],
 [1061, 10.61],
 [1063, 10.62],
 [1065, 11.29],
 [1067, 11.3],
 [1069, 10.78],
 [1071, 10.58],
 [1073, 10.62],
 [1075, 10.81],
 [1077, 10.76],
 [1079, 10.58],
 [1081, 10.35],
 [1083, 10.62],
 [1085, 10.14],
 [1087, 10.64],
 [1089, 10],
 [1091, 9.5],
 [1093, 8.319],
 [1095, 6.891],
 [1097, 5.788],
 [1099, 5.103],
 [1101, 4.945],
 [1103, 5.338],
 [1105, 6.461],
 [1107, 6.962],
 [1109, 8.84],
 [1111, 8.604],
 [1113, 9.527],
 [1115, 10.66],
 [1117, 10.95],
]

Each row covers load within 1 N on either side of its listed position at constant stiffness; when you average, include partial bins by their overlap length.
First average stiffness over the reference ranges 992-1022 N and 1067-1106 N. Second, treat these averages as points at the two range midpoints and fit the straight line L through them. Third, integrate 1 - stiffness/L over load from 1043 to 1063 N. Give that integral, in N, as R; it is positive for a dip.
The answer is 1.5 N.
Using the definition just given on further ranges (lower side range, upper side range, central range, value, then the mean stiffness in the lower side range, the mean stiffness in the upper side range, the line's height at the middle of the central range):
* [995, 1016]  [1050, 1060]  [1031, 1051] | 4.40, 10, 10.1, 10.1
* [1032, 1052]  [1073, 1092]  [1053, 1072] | -3.80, 7.7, 10.4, 9.06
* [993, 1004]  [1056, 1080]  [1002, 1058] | 2.03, 9.14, 10.9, 9.92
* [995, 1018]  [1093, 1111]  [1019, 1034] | -2.11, 10.1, 6.53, 9.33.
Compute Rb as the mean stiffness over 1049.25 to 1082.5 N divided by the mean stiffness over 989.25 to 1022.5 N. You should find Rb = 1.08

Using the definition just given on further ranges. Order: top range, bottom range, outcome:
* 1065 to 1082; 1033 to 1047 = 1.38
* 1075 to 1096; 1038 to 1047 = 1.51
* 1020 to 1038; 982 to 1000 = 1.42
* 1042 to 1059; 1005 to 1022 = 0.76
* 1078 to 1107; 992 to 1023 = 0.82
